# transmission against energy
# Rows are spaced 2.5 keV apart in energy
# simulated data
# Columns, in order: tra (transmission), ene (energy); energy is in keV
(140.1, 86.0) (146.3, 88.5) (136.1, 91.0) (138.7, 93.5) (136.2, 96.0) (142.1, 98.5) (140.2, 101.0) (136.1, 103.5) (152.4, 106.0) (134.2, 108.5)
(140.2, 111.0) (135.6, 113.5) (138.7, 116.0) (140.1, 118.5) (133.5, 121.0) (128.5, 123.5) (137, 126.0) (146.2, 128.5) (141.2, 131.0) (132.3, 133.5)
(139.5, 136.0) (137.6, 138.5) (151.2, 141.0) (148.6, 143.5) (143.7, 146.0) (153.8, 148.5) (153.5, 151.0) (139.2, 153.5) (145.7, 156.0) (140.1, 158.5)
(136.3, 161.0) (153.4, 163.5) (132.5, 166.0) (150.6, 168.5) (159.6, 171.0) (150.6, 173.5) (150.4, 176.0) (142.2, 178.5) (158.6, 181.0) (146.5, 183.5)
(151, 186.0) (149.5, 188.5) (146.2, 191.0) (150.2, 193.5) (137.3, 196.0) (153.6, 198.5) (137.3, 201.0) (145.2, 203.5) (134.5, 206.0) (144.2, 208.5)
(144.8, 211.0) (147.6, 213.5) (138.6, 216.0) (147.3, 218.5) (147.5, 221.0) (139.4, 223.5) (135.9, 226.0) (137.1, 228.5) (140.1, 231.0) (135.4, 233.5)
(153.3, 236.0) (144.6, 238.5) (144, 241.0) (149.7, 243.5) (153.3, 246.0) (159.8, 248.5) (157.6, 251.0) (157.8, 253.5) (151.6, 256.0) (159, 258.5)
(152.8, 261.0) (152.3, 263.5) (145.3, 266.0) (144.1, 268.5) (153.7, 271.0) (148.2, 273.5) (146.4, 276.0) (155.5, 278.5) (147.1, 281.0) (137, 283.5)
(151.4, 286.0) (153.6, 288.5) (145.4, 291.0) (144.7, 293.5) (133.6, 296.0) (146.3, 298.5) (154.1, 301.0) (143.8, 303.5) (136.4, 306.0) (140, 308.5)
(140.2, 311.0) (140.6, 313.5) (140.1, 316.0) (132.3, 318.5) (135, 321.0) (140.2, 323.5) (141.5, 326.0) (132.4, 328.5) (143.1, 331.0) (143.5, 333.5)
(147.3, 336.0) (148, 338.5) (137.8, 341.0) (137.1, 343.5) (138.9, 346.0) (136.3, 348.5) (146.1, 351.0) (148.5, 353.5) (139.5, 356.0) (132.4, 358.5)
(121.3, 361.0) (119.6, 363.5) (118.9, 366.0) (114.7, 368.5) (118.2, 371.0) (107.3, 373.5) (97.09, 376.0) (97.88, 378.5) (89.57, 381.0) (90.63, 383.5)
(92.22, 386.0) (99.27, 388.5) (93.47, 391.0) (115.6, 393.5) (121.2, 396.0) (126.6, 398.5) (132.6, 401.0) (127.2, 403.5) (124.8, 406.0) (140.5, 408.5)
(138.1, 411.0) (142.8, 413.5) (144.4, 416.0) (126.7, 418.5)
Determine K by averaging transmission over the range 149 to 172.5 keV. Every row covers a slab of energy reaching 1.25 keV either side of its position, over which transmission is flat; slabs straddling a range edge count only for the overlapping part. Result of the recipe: 146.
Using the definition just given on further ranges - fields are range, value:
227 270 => 149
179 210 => 146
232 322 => 147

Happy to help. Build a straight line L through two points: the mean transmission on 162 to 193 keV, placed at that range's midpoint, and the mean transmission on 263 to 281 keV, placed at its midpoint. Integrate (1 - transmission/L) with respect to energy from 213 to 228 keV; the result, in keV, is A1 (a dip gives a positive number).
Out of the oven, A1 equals 0.7 keV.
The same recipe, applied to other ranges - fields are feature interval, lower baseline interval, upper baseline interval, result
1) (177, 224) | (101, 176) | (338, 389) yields -3.1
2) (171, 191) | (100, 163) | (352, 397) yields -2.2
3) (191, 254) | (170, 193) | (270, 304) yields 1.6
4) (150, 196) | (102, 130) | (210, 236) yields -2.3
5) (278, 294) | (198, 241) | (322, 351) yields -0.7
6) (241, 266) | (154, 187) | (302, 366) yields -2.0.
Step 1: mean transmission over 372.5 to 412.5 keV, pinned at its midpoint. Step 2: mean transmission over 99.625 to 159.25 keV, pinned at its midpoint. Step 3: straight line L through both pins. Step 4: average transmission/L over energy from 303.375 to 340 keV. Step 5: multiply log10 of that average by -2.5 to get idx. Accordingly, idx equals -0.17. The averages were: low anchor 141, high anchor 112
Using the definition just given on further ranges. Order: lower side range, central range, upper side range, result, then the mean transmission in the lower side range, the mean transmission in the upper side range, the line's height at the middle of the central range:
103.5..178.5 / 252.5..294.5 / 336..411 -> -0.146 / 143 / 122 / 131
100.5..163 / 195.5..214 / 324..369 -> -0.027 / 141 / 136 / 140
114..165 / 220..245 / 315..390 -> -0.061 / 142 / 126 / 135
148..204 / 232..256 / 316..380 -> -0.074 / 147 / 131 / 141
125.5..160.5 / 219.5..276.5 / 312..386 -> -0.096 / 144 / 128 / 136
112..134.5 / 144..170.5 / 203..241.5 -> -0.050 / 137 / 142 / 139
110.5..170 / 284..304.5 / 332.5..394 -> -0.149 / 142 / 121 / 128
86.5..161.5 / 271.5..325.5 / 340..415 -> -0.128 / 141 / 122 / 128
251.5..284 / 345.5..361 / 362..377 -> -0.167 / 151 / 113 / 119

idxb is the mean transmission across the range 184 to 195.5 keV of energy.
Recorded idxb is 148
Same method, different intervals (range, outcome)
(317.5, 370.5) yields 136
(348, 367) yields 133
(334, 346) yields 142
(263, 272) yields 148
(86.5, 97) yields 139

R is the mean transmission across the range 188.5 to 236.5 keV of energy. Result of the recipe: 143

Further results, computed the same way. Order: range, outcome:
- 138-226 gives 146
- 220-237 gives 141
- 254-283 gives 150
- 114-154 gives 141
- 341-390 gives 119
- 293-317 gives 142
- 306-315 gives 140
